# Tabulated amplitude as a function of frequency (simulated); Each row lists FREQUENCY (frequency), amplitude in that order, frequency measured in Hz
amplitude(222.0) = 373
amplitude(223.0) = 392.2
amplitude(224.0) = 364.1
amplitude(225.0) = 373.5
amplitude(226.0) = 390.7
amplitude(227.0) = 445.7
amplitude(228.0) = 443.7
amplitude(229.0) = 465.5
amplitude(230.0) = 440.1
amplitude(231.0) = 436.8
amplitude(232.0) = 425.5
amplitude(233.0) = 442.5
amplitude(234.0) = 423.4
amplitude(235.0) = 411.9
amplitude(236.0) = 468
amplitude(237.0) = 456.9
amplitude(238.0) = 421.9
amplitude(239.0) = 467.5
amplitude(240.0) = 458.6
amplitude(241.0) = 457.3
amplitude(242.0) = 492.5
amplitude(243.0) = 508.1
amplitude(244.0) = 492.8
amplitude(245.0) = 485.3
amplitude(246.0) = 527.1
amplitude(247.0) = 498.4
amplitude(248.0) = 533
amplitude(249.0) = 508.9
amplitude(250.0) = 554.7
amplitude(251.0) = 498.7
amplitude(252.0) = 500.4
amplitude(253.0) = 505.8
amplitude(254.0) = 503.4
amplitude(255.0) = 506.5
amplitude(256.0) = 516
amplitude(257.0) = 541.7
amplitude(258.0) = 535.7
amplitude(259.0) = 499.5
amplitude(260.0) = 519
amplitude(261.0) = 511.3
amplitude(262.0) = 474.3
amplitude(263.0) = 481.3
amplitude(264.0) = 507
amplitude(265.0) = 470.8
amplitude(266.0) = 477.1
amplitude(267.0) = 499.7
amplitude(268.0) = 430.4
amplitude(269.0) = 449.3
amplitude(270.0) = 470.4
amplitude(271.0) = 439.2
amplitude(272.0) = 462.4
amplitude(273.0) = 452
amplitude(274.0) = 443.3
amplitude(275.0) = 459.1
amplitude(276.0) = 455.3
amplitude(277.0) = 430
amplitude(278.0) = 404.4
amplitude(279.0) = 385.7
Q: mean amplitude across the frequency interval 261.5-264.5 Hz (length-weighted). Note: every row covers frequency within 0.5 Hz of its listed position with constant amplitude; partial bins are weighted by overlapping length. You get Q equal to 488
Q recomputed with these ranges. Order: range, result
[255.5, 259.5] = 523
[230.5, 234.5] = 432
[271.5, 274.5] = 453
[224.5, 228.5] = 413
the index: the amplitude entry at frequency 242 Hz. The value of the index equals 492.5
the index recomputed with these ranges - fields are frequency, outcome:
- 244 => 492.8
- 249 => 508.9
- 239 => 467.5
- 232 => 425.5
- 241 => 457.3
